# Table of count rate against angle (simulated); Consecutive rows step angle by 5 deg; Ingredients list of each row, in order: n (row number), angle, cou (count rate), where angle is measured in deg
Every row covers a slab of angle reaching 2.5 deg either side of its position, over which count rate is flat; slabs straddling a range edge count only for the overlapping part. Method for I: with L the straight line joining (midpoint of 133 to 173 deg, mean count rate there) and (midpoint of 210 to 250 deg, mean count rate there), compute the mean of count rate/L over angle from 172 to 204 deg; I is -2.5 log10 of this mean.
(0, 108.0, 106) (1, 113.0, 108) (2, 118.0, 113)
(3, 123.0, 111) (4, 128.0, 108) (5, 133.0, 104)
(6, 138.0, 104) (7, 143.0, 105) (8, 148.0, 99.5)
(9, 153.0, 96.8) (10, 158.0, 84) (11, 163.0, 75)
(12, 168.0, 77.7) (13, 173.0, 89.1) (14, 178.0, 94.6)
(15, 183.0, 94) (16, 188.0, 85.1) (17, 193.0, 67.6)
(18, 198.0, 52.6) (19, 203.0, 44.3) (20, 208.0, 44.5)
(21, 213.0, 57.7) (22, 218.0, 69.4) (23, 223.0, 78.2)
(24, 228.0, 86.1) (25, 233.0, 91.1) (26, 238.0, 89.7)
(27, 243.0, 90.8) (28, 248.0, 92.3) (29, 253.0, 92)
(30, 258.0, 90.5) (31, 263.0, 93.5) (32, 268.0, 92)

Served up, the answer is 0.15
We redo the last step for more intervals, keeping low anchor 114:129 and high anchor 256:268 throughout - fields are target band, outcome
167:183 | 0.163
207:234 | 0.334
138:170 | 0.171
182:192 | 0.191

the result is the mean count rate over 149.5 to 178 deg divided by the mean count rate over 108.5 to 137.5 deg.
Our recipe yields 0.8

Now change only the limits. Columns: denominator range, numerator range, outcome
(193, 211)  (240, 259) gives 1.82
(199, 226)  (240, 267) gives 1.56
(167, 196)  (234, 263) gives 1.08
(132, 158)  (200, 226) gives 0.59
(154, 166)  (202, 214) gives 0.59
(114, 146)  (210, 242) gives 0.73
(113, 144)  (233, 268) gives 0.85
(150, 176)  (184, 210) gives 0.72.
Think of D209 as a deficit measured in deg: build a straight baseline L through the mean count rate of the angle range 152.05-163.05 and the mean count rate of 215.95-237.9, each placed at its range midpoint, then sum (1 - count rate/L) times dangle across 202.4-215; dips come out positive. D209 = 5.2 deg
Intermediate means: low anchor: 85.9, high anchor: 82.4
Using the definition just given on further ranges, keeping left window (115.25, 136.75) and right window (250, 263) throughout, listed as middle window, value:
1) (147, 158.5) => 1.2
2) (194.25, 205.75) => 5.6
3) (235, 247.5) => 0.4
